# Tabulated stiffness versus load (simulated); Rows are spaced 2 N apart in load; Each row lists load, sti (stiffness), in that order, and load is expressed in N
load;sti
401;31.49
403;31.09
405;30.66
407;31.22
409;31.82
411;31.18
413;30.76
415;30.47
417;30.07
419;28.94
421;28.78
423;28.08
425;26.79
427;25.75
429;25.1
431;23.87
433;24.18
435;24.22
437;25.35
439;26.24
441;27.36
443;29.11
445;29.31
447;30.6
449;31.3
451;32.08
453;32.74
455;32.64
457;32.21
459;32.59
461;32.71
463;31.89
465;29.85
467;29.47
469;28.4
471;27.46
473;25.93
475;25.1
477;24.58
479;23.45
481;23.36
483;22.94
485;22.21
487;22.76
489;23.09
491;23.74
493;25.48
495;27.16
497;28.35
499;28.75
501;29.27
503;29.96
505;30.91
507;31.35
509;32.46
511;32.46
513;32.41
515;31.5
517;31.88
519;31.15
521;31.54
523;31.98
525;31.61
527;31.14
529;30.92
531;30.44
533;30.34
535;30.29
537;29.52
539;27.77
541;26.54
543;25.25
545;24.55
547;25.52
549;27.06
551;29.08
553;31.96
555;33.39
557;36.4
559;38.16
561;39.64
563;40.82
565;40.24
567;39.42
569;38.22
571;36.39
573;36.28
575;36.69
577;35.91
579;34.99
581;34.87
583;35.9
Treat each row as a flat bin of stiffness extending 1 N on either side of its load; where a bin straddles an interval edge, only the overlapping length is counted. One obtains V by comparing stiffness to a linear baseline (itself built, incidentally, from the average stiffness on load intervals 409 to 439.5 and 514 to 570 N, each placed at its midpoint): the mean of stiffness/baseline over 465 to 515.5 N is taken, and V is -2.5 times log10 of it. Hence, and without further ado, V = 0.10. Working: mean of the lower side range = 27.5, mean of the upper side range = 32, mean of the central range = 27.3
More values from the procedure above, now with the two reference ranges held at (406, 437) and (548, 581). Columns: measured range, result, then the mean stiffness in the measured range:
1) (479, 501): 0.26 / 24.9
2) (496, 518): 0.06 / 30.8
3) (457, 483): 0.10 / 27.9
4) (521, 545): 0.16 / 29.5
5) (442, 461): -0.06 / 31.5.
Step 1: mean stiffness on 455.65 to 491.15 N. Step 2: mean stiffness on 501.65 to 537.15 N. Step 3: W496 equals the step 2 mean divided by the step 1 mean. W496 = 1.2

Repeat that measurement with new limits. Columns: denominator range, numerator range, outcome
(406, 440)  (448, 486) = 1.02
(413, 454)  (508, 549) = 1.06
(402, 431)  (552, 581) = 1.27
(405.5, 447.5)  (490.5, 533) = 1.08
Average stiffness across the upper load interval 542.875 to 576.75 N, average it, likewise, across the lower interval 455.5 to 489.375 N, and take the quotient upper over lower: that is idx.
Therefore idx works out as 1.27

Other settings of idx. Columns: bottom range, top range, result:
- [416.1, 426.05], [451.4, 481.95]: 1.01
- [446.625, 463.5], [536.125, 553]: 0.85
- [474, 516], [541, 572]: 1.23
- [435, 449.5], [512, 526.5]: 1.13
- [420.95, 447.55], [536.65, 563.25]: 1.16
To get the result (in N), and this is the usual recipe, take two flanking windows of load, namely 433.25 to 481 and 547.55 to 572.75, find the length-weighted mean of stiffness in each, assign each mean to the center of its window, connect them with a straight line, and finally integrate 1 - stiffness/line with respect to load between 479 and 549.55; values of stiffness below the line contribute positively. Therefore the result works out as 9.1 N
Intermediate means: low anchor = 28.7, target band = 28.4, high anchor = 35.7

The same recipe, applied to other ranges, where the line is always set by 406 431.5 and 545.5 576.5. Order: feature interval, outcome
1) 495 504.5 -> 1.0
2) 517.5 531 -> 0.9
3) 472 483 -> 2.5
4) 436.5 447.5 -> 0.7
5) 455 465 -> -0.5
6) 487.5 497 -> 2.1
